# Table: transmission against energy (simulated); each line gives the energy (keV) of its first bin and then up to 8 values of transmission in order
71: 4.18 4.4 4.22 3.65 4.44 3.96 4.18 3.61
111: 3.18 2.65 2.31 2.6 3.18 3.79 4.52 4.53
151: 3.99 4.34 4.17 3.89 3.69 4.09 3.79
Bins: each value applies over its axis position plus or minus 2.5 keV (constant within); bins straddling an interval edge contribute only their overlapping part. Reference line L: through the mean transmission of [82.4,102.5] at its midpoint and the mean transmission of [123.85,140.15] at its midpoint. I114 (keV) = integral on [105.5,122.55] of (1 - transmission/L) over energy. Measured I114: 3.6 keV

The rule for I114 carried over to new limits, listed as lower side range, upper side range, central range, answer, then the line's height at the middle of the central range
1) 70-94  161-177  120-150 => 3.28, 4.02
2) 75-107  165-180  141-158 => -1.66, 3.93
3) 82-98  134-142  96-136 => 8.60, 4.08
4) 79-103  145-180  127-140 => 1.83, 4.08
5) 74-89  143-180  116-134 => 6.03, 4.09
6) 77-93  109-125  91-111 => -2.84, 3.4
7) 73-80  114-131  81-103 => -1.92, 3.76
